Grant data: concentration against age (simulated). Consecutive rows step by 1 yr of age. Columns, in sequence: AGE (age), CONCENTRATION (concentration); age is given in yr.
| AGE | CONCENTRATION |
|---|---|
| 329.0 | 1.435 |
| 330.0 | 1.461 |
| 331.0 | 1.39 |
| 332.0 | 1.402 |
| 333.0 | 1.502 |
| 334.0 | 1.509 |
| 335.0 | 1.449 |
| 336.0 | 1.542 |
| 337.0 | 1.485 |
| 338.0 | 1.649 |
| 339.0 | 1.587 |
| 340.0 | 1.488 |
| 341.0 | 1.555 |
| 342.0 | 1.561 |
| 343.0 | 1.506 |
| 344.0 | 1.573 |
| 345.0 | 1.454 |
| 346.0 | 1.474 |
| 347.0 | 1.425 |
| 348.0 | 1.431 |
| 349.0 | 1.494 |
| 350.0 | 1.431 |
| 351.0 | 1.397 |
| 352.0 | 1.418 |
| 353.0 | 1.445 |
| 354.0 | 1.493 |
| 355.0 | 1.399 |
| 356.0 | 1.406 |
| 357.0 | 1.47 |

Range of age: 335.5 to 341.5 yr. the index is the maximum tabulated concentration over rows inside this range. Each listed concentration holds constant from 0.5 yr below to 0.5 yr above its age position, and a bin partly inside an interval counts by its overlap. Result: 1.649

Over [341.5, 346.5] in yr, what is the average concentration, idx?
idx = 1.51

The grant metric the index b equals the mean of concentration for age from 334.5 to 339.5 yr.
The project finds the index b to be 1.54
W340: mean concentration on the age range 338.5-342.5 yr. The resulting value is 1.55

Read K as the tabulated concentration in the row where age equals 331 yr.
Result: 1.39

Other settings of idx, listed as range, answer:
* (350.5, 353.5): 1.42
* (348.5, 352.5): 1.44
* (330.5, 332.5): 1.4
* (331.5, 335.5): 1.47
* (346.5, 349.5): 1.45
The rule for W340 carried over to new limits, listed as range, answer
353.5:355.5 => 1.45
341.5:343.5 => 1.53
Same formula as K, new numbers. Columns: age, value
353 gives 1.445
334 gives 1.509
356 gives 1.406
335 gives 1.449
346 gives 1.474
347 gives 1.425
